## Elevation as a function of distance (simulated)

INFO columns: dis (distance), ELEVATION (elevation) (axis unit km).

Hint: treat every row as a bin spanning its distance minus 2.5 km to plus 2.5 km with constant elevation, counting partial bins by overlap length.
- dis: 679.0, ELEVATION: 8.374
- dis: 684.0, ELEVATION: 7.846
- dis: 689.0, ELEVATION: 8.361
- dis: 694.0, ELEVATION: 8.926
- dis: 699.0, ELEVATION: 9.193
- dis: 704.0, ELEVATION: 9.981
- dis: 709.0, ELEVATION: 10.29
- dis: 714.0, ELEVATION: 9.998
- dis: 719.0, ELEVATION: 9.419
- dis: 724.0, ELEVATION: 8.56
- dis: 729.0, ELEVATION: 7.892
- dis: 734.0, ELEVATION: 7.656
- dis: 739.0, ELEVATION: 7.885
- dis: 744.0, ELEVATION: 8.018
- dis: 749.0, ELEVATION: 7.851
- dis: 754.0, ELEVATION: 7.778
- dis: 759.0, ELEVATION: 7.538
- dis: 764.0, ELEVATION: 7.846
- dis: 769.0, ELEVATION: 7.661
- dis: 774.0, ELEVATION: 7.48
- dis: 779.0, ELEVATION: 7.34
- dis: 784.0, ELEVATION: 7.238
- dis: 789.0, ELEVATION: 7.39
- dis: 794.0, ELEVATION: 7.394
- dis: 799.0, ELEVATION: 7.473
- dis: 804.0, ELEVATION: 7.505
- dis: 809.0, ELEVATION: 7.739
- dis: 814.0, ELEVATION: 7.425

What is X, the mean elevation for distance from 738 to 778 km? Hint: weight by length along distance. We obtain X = 7.74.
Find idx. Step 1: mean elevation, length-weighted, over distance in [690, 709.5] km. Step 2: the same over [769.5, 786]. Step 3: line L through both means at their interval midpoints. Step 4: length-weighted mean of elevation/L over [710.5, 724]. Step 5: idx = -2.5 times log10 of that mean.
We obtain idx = -0.066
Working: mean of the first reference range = 9.43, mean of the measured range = 9.54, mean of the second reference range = 7.39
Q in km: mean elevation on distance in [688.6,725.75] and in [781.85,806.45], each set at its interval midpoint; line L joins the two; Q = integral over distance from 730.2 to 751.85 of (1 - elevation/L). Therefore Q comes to 1.94 km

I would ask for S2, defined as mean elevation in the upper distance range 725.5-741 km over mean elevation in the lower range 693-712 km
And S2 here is 0.81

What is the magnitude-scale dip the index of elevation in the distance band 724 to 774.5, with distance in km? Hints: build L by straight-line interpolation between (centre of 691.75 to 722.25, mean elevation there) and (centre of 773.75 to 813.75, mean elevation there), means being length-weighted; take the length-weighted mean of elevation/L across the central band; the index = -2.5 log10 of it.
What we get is 0.10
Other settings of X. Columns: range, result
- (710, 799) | 7.96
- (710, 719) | 9.89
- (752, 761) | 7.66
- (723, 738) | 7.97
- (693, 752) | 8.79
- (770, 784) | 7.41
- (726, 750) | 7.88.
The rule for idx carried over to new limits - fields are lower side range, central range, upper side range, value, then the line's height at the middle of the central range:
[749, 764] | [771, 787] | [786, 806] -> 0.03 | 7.56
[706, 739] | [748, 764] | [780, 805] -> 0.06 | 8.18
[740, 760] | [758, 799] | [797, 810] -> 0.03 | 7.68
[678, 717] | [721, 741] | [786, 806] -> 0.07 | 8.57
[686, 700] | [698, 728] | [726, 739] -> -0.15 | 8.28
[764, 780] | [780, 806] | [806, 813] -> 0.03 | 7.61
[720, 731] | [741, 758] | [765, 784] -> 0.01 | 7.96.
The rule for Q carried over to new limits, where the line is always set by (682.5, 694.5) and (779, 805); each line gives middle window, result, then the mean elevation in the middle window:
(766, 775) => -0.02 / 7.6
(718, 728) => -0.93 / 8.76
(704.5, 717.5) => -3.10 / 10.1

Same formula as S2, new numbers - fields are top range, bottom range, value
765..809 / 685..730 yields 0.81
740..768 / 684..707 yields 0.87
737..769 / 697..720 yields 0.80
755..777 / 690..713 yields 0.80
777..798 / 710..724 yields 0.77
